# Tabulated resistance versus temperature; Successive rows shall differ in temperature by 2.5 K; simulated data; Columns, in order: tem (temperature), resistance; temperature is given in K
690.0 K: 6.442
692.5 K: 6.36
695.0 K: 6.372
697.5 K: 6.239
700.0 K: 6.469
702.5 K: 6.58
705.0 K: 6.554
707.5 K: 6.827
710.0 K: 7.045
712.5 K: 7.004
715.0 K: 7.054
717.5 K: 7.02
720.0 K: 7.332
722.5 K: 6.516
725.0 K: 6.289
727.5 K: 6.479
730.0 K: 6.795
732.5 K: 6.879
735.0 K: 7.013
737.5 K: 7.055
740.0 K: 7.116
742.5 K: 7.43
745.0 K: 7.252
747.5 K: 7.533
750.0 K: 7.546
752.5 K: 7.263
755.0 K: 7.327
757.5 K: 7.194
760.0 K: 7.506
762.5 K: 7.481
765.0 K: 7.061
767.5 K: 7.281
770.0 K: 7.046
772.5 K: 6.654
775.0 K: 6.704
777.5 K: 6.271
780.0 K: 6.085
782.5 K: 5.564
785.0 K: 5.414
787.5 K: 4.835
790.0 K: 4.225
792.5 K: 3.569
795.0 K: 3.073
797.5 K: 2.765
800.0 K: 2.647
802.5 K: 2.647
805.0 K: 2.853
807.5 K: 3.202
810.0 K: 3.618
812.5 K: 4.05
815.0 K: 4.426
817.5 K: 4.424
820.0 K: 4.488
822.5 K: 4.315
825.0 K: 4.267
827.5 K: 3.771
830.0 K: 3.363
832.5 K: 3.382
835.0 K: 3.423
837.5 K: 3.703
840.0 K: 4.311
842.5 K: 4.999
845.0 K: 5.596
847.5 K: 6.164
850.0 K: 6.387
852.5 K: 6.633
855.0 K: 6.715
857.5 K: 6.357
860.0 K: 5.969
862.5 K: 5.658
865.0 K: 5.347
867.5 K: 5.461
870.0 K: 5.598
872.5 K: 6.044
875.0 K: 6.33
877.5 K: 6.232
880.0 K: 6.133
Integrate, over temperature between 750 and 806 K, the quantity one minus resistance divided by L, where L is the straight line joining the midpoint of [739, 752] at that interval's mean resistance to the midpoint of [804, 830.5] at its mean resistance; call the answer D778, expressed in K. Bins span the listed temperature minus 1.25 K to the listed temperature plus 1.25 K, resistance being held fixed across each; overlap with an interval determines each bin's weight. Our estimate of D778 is 3.6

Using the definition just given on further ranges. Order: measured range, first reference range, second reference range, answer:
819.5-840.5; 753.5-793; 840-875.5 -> 7.6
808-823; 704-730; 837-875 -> 4.7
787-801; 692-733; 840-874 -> 6.2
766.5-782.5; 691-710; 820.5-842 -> -4.9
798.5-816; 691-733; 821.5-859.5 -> 6.6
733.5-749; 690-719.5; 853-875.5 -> -1.7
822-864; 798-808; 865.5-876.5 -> -3.5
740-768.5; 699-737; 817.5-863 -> -5.0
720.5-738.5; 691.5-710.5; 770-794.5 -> -1.7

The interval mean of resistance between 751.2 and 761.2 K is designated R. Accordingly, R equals 7.32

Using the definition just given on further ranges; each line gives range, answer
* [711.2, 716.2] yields 7.03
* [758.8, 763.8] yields 7.49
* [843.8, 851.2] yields 6.05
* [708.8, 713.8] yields 7.02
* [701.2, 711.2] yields 6.75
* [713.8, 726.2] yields 6.84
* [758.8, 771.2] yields 7.27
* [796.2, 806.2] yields 2.73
